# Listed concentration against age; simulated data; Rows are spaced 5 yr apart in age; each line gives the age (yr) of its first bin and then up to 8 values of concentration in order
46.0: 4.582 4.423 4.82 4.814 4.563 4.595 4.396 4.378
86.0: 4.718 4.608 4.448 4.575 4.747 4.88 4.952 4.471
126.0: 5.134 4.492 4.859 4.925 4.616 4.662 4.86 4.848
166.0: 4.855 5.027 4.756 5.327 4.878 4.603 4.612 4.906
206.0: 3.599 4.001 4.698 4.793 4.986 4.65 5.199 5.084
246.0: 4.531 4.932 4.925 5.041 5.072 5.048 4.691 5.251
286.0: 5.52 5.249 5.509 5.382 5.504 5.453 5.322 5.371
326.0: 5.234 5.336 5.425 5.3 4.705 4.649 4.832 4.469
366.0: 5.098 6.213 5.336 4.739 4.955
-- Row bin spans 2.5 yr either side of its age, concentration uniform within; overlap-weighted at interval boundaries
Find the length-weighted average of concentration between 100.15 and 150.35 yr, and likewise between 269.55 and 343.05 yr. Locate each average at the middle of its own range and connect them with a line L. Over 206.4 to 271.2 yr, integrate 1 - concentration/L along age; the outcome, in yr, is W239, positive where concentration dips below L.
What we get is 3.99 yr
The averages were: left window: 4.77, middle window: 4.8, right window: 5.31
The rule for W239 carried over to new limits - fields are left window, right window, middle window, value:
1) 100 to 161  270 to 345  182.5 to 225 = 3.77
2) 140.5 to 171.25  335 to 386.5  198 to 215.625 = 2.26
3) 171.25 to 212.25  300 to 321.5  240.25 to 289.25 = 0.95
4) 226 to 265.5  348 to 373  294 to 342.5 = -3.88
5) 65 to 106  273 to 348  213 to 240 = 0.81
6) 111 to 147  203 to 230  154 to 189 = -2.37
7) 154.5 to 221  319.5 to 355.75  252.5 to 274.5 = -0.42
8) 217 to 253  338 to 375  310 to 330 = -1.34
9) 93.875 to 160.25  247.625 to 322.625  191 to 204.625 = 0.87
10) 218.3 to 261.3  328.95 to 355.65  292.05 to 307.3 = -1.38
